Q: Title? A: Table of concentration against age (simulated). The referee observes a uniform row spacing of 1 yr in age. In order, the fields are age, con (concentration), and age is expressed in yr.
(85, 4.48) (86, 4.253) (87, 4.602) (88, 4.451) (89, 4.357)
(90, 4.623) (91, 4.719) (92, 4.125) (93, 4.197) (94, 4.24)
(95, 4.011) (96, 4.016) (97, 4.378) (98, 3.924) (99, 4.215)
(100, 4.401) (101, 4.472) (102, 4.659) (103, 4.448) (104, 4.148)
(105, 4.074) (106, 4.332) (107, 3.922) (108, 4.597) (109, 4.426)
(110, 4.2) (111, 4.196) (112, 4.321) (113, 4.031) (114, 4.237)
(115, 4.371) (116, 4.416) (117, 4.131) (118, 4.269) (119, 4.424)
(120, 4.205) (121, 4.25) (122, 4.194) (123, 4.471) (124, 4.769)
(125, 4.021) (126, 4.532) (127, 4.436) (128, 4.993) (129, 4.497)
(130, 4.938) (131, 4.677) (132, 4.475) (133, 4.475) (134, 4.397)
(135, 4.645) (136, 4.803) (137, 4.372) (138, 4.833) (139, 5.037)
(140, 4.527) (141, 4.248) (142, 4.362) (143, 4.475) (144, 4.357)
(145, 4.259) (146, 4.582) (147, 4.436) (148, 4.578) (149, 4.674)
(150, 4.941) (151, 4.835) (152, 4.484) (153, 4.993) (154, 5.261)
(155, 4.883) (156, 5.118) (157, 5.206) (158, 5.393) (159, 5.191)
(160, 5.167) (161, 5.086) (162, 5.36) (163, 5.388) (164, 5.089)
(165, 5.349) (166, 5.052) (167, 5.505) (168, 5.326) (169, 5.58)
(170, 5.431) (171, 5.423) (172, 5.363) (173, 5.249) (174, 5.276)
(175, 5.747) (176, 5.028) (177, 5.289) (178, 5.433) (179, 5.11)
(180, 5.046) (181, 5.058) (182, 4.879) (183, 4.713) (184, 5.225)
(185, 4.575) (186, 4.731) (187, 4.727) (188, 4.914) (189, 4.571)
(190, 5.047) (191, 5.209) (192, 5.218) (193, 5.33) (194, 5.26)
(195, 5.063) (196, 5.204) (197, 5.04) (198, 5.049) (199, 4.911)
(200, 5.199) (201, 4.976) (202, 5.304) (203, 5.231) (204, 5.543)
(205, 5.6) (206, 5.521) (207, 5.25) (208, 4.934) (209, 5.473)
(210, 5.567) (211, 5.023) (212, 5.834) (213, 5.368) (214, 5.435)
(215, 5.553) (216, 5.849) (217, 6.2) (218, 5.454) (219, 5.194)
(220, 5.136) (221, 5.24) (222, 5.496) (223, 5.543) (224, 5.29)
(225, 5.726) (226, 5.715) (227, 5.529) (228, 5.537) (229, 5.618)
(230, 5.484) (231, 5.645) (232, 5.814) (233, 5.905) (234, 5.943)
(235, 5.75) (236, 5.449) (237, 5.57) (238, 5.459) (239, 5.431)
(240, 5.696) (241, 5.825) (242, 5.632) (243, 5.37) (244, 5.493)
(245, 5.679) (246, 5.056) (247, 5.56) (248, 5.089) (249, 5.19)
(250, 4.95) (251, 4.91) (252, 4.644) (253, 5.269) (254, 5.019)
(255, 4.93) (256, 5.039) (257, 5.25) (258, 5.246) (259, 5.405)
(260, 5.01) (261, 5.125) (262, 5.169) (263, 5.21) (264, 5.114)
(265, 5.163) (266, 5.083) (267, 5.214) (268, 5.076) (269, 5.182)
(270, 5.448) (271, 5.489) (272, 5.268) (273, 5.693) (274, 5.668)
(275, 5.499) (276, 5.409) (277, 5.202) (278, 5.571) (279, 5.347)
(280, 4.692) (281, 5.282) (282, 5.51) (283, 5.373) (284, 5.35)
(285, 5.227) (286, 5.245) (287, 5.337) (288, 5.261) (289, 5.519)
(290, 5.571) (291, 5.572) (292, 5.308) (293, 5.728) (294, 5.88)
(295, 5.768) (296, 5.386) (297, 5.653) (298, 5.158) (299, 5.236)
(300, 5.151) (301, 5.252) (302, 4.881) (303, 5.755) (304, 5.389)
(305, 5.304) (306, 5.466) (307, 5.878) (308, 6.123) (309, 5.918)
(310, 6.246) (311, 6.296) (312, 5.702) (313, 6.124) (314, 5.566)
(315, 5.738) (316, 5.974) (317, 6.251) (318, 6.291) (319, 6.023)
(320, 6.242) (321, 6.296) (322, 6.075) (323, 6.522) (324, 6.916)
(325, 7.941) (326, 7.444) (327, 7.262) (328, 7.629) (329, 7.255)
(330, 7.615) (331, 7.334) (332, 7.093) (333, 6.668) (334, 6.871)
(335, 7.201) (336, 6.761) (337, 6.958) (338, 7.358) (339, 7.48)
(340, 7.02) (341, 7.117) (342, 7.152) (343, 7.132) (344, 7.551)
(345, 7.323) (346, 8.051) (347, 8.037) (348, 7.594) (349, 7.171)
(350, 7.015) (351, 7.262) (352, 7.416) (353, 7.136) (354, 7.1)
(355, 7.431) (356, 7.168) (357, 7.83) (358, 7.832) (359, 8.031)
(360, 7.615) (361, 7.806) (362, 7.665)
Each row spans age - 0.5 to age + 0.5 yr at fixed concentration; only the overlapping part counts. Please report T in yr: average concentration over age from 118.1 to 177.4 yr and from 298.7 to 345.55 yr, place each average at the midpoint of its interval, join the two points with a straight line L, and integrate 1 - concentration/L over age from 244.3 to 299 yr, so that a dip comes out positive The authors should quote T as 6.5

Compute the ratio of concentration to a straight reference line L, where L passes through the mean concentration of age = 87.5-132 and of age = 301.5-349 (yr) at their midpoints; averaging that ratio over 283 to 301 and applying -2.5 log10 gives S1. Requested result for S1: 0.16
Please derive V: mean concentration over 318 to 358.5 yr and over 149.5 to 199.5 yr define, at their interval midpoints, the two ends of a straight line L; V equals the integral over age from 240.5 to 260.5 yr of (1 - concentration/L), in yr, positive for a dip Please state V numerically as 2.8 yr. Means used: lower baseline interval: 5.13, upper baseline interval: 7.17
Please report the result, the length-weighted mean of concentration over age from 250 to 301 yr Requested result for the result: 5.29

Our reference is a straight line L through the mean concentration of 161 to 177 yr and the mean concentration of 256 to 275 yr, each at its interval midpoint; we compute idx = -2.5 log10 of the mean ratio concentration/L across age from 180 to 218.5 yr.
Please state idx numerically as 0.02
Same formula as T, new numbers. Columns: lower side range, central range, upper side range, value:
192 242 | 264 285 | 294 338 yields 2.1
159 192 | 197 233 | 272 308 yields -1.3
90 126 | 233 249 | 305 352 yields 0.7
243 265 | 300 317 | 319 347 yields 2.1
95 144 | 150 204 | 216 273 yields -3.2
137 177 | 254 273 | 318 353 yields 3.2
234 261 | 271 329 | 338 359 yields 5.6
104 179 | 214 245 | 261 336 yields -1.3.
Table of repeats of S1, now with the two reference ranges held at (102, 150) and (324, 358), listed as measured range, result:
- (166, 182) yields -0.05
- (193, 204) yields 0.05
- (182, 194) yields 0.07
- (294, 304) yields 0.25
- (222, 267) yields 0.12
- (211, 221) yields 0.02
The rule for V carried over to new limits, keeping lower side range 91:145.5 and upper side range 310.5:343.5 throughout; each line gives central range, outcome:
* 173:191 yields 0.3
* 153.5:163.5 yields -0.8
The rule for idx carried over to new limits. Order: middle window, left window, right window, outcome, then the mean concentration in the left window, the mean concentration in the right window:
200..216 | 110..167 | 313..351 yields 0.021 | 4.66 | 6.96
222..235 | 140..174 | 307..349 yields 0.021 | 4.99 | 6.83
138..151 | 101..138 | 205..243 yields 0.027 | 4.41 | 5.54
